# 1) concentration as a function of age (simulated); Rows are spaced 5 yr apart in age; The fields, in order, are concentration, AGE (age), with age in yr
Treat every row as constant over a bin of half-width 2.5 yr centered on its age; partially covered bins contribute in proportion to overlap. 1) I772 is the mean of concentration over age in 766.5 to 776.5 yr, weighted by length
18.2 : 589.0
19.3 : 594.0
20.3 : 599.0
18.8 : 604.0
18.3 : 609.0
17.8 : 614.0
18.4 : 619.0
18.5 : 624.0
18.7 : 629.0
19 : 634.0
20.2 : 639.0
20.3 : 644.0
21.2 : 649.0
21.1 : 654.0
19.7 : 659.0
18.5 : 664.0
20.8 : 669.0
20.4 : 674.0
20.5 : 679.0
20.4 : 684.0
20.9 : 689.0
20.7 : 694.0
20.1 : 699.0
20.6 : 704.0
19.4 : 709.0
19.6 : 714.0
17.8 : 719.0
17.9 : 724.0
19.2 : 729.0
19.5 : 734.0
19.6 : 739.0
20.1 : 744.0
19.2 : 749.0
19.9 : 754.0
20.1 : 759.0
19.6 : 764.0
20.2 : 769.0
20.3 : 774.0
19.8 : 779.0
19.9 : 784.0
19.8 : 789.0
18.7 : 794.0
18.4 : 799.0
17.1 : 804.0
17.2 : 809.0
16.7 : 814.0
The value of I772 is 20.2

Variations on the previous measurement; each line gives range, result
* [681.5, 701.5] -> 20.5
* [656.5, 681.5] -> 20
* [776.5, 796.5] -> 19.6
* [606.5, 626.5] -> 18.2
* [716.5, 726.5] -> 17.9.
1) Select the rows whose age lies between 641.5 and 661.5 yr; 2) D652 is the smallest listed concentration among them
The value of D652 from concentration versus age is 19.7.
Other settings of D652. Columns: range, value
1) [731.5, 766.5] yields 19.2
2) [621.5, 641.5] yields 18.5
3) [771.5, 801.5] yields 18.4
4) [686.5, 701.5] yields 20.1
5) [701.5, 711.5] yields 19.4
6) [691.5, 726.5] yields 17.8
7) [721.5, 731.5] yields 17.9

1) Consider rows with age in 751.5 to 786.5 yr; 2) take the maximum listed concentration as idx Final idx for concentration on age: 20.3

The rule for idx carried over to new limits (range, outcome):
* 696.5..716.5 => 20.6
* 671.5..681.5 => 20.5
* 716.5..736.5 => 19.5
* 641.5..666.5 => 21.2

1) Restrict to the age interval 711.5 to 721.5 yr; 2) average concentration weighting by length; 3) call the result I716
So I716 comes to 18.7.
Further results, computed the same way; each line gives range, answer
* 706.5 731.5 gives 18.8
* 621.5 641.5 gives 19.1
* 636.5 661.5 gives 20.5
